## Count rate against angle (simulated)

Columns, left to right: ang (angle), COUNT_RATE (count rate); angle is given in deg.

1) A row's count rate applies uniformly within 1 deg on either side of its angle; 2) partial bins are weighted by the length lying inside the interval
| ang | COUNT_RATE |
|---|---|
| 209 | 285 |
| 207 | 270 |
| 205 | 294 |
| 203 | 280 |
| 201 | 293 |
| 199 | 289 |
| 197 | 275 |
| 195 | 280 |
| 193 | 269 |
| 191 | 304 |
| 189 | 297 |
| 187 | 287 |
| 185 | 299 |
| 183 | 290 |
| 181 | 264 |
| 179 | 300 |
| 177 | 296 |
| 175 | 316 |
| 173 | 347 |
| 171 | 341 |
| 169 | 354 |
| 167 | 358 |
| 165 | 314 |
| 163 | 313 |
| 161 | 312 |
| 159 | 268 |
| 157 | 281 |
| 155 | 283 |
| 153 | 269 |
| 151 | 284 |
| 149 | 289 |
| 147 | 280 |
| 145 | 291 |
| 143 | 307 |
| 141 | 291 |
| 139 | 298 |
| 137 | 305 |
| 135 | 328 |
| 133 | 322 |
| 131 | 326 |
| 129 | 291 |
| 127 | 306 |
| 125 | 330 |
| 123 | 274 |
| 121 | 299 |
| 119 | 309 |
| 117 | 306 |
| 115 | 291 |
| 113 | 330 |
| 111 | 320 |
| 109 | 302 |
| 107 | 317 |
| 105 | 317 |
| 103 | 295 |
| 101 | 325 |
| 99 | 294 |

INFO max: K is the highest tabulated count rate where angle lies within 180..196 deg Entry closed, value 304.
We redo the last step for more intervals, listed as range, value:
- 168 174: 354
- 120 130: 330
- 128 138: 328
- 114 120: 309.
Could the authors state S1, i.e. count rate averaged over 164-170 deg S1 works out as 342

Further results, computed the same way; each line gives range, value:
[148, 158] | 281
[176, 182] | 287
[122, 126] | 302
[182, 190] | 293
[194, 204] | 283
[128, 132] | 308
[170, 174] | 344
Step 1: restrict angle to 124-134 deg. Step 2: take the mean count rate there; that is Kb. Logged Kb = 315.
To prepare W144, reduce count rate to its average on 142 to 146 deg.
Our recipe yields 299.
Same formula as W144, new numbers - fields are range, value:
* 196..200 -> 282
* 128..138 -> 314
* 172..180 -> 315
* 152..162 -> 283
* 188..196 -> 288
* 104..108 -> 317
